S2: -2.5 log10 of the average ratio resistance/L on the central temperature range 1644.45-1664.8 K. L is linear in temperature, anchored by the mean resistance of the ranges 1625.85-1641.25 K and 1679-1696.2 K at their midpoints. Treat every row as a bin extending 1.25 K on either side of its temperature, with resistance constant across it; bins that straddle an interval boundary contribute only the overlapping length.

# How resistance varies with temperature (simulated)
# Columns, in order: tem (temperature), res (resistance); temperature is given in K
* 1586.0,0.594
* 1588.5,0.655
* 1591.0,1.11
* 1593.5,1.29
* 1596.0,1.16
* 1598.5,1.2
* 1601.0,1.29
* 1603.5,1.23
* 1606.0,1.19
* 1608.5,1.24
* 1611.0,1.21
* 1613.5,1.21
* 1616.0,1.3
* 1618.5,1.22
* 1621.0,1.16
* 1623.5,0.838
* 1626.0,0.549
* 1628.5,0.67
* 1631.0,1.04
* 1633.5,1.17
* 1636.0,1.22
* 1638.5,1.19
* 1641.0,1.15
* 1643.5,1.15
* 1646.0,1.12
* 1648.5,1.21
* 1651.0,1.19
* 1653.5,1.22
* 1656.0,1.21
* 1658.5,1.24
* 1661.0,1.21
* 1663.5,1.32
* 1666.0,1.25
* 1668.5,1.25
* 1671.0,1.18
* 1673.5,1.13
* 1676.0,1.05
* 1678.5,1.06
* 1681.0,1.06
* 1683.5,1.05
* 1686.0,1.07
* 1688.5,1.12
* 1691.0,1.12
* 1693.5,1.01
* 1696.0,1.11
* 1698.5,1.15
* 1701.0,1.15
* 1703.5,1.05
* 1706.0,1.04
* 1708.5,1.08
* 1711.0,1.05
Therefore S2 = -0.17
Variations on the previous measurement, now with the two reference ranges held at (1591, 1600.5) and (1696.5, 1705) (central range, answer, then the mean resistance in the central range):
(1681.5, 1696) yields 0.048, 1.08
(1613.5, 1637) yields 0.153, 1.03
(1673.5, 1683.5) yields 0.068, 1.06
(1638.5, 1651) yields 0.000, 1.16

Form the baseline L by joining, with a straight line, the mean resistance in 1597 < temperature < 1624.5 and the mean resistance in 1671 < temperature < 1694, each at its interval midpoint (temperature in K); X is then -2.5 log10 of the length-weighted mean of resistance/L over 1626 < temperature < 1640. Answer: 0.143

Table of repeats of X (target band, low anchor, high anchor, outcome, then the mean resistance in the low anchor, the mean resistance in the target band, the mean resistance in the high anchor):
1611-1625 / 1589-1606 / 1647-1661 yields 0.05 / 1.19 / 1.14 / 1.21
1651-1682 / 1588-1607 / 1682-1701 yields -0.07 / 1.16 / 1.18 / 1.09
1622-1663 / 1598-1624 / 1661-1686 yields 0.08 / 1.2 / 1.09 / 1.15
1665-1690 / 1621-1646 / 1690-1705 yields -0.05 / 1.01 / 1.12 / 1.1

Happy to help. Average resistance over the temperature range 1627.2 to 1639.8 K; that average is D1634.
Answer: 1.06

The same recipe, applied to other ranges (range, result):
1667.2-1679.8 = 1.13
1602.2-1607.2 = 1.21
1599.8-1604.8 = 1.26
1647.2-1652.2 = 1.2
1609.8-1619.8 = 1.23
